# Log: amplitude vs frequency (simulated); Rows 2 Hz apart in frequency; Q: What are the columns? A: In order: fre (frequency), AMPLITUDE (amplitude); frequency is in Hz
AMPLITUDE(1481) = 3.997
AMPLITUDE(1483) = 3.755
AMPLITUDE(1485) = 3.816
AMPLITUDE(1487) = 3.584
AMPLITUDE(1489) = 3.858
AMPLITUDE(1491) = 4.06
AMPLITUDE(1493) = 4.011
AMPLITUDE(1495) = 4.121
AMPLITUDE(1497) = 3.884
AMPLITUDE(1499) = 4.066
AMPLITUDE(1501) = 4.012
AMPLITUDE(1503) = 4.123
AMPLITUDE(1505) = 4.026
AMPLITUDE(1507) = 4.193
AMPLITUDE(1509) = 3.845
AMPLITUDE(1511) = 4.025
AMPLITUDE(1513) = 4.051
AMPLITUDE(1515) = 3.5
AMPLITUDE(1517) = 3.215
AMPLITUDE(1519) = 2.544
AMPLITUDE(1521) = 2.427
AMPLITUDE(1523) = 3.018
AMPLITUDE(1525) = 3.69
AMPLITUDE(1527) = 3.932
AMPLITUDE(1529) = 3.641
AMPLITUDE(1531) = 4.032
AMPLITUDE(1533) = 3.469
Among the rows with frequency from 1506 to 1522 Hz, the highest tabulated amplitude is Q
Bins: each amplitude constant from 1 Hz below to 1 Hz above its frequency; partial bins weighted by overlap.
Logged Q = 4.193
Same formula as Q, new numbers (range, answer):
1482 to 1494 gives 4.06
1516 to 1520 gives 3.215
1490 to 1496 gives 4.121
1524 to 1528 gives 3.932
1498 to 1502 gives 4.066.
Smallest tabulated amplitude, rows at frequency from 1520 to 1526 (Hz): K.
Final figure 2.427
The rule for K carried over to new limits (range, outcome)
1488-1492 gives 3.858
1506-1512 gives 3.845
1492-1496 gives 4.011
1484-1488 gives 3.584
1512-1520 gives 2.544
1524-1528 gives 3.69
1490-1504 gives 3.884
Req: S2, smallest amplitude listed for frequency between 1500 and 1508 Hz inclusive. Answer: 4.012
